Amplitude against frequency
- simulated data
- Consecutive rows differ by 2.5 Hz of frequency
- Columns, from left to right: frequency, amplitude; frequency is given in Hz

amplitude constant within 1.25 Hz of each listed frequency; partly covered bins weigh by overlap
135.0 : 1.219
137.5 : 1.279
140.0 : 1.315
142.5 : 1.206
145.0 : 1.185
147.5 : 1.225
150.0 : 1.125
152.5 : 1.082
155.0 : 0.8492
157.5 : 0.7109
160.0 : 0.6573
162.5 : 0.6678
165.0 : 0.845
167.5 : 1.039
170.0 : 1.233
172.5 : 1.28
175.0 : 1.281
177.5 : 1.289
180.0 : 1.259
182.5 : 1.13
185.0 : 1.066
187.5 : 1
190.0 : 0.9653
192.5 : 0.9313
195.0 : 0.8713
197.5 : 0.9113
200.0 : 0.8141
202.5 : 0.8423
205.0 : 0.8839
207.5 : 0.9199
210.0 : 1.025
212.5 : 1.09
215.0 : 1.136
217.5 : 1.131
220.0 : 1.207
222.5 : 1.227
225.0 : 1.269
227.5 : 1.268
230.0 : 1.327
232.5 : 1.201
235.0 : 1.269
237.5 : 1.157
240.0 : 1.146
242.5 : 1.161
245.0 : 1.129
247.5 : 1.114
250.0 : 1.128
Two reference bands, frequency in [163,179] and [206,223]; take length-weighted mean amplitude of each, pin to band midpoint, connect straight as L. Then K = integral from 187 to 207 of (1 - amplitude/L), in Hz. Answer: 3.9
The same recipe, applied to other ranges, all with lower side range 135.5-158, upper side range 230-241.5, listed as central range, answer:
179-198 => 2.4 Hz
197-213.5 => 3.6 Hz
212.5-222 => 0.3 Hz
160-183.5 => 1.2 Hz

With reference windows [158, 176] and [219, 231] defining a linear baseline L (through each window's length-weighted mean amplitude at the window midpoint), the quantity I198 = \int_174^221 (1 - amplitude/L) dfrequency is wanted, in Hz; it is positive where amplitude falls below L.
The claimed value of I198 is 3.6 Hz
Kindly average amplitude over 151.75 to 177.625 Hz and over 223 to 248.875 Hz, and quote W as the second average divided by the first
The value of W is 1.2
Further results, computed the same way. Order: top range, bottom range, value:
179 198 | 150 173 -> 1.10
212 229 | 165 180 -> 1.00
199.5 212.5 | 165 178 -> 0.78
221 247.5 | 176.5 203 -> 1.20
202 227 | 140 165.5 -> 1.11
